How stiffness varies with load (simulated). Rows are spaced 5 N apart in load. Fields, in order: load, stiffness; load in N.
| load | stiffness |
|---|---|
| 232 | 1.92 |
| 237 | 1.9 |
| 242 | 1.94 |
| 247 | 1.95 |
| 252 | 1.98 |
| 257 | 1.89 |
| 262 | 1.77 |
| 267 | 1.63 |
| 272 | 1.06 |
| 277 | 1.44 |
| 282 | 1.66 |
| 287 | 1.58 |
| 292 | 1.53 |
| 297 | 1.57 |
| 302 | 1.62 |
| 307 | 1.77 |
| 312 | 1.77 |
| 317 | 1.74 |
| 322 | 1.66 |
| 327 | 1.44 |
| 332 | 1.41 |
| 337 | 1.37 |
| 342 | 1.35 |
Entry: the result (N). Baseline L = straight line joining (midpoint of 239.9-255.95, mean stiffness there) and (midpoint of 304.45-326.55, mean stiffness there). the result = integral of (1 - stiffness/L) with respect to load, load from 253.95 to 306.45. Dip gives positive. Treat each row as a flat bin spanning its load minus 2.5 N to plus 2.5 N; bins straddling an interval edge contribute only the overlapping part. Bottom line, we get 7.1 N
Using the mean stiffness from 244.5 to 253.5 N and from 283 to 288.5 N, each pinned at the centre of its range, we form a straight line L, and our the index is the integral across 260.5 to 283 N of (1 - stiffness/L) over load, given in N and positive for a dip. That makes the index 3.2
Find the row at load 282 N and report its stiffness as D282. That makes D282 1.66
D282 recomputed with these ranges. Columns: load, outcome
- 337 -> 1.37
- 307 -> 1.77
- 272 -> 1.06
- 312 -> 1.77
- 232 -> 1.92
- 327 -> 1.44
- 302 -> 1.62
